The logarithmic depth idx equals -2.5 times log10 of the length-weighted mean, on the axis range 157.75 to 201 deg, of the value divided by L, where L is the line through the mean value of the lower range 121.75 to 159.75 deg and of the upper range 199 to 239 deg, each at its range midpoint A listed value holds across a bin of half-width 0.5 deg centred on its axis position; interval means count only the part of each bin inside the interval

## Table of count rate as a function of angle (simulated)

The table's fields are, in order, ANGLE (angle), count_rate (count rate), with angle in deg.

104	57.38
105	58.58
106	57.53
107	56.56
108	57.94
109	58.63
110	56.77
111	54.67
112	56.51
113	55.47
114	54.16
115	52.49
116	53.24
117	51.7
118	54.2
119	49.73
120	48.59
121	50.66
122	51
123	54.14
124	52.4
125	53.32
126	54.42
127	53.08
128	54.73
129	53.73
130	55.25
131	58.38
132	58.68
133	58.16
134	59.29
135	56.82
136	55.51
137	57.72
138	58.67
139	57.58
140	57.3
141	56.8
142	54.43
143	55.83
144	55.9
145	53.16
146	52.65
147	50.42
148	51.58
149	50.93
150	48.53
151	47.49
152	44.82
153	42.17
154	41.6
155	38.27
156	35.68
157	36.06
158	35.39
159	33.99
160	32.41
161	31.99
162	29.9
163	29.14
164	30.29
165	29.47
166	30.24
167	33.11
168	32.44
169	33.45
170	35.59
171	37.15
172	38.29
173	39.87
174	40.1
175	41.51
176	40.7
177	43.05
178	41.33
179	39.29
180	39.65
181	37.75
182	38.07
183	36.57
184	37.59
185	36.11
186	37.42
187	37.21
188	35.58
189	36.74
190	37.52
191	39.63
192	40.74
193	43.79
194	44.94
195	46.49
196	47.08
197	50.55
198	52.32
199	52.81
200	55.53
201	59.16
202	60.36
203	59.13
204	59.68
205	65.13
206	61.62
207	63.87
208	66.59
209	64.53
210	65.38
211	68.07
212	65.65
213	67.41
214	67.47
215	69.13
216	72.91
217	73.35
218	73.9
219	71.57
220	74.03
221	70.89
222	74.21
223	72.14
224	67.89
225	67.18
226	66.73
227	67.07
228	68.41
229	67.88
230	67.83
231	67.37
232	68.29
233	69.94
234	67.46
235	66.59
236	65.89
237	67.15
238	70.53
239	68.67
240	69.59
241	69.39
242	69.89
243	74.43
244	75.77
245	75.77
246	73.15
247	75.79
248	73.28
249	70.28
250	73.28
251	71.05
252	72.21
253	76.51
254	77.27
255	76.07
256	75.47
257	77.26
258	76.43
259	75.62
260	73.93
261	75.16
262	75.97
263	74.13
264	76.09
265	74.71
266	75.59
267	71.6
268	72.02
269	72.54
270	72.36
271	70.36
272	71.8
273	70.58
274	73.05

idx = 0.45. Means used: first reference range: 51.1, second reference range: 67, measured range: 38.9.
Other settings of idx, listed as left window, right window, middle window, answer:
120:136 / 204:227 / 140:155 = 0.15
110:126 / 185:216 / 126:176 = 0.17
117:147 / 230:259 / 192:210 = 0.17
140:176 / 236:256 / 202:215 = -0.09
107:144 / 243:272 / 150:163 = 0.50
